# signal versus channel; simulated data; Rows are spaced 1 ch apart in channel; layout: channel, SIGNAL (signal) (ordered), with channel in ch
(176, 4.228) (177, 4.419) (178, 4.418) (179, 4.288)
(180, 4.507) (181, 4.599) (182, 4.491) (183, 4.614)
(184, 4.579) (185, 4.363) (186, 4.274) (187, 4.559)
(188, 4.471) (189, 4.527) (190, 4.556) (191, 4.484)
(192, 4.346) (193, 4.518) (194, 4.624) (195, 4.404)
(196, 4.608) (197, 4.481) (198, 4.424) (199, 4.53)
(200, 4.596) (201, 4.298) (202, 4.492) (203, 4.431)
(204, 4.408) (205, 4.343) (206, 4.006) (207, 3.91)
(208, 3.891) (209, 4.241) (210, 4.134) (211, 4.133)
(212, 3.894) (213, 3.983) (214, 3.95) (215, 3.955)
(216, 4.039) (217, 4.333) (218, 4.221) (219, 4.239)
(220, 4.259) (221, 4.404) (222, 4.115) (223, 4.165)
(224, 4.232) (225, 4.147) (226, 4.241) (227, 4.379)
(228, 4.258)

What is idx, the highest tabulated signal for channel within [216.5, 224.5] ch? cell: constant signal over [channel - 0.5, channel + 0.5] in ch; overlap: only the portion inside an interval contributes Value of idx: 4.404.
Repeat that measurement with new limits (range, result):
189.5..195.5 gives 4.624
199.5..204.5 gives 4.596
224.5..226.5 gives 4.241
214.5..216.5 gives 4.039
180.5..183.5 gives 4.614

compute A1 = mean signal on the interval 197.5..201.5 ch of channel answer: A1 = 4.46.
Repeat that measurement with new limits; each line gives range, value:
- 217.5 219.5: 4.23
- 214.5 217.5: 4.11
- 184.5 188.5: 4.42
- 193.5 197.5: 4.53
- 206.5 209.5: 4.01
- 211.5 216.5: 3.96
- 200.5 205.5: 4.39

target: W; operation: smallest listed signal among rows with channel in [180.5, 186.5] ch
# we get 4.274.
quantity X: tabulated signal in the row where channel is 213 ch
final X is 3.983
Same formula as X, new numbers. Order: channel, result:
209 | 4.241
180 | 4.507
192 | 4.346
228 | 4.258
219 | 4.239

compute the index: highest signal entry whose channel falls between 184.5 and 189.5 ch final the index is 4.559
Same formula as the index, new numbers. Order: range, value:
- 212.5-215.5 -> 3.983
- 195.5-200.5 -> 4.608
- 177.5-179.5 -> 4.418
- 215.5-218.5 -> 4.333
